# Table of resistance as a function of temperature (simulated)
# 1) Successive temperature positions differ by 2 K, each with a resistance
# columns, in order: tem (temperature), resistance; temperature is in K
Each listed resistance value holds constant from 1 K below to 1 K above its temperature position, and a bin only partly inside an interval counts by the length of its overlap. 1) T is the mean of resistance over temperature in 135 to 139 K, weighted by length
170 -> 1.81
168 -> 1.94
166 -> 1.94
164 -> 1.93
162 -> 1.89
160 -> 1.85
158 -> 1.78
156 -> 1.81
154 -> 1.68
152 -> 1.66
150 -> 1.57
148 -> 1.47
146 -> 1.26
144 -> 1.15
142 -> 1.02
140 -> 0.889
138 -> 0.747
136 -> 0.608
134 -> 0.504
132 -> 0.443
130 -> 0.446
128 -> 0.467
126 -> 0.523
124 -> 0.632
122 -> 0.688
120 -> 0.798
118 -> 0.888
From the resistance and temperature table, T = 0.677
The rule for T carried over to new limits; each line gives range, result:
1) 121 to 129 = 0.577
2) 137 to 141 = 0.818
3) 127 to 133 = 0.452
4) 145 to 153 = 1.49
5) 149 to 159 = 1.7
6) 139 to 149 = 1.16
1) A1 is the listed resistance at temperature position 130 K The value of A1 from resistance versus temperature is 0.446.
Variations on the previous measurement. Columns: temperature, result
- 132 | 0.443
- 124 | 0.632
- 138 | 0.747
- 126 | 0.523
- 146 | 1.26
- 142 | 1.02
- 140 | 0.889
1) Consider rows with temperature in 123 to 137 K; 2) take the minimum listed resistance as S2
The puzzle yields 0.443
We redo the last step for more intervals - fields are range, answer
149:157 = 1.57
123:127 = 0.523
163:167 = 1.93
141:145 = 1.02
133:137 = 0.504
